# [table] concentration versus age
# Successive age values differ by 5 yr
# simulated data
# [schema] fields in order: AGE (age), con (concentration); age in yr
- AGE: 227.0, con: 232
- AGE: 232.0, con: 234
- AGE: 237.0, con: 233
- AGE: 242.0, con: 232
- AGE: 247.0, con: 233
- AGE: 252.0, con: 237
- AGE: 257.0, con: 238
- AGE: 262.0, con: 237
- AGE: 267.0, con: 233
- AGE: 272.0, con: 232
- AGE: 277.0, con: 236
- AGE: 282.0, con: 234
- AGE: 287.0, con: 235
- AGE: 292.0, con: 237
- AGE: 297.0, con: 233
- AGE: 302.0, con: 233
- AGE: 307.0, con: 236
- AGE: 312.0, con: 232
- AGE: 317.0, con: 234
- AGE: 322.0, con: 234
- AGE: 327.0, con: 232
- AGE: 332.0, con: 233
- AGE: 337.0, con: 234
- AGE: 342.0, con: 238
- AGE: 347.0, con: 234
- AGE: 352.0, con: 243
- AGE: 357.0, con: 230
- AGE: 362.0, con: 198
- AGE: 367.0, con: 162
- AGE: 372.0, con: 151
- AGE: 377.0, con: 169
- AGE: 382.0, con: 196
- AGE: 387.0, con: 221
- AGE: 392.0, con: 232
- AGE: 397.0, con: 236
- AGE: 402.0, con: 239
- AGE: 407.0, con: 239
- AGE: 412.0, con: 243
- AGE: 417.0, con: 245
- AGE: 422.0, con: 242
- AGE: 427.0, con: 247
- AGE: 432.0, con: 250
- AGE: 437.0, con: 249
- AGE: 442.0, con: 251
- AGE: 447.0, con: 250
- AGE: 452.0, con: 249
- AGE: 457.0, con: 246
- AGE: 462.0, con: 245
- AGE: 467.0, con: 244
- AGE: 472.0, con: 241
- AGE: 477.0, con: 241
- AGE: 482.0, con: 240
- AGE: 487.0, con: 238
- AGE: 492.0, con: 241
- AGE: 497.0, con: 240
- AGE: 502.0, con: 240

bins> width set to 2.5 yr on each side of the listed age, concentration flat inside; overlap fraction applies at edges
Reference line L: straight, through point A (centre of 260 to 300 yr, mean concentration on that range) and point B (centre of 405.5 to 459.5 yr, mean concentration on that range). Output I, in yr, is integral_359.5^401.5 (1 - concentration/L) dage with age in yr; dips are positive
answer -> 7.8 yr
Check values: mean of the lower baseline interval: 235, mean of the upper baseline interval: 247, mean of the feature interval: 198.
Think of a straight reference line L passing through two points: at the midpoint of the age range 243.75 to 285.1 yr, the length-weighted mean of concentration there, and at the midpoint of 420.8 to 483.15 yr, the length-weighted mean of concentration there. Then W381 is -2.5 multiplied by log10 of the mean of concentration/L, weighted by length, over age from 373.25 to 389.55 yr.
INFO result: 0.25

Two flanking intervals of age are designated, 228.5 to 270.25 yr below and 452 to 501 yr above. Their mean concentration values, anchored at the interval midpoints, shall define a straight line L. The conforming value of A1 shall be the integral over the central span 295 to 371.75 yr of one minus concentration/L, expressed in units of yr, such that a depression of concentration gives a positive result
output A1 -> 4.0 yr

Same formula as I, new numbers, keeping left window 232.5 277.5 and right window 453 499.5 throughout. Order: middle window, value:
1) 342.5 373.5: 4.0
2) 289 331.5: 0.5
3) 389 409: 0.3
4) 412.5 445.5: -0.9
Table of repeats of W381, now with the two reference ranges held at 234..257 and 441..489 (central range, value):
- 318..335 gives 0.02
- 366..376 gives 0.46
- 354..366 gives 0.15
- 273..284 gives 0.01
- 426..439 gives -0.03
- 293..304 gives 0.01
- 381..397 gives 0.09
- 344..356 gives 0.01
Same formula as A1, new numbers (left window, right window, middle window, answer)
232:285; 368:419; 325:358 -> -1.86 yr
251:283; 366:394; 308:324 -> -1.36 yr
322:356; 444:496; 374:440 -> 2.40 yr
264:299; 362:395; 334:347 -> -1.77 yr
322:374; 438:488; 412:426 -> -0.57 yr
